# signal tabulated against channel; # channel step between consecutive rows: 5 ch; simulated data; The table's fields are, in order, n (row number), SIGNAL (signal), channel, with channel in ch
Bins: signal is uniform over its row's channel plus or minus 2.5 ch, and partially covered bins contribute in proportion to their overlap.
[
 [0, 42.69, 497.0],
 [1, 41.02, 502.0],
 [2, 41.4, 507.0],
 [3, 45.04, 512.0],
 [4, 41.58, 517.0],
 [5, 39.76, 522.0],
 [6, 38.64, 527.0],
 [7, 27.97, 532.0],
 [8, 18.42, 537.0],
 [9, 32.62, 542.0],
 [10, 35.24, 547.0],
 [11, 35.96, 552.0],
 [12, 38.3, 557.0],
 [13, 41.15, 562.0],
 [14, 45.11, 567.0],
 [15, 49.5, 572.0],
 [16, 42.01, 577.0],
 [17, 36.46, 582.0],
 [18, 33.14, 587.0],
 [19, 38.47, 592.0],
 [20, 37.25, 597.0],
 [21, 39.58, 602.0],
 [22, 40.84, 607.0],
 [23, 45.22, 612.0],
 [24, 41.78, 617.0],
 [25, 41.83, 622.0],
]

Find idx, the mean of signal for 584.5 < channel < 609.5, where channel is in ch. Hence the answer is 37.9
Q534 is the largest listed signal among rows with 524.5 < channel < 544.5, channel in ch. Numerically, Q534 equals 38.64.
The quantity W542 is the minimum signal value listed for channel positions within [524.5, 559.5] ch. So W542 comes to 18.42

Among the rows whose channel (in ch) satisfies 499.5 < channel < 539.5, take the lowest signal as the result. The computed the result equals 18.42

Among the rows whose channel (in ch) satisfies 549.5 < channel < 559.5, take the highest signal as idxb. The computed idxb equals 38.3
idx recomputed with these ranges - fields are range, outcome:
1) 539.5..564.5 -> 36.7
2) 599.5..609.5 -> 40.2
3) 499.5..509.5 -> 41.2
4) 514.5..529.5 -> 40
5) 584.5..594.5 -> 35.8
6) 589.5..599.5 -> 37.9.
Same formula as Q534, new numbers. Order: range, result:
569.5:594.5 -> 49.5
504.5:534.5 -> 45.04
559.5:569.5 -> 45.11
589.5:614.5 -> 45.22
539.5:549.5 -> 35.24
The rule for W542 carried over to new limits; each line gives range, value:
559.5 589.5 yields 33.14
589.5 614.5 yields 37.25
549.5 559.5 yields 35.96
